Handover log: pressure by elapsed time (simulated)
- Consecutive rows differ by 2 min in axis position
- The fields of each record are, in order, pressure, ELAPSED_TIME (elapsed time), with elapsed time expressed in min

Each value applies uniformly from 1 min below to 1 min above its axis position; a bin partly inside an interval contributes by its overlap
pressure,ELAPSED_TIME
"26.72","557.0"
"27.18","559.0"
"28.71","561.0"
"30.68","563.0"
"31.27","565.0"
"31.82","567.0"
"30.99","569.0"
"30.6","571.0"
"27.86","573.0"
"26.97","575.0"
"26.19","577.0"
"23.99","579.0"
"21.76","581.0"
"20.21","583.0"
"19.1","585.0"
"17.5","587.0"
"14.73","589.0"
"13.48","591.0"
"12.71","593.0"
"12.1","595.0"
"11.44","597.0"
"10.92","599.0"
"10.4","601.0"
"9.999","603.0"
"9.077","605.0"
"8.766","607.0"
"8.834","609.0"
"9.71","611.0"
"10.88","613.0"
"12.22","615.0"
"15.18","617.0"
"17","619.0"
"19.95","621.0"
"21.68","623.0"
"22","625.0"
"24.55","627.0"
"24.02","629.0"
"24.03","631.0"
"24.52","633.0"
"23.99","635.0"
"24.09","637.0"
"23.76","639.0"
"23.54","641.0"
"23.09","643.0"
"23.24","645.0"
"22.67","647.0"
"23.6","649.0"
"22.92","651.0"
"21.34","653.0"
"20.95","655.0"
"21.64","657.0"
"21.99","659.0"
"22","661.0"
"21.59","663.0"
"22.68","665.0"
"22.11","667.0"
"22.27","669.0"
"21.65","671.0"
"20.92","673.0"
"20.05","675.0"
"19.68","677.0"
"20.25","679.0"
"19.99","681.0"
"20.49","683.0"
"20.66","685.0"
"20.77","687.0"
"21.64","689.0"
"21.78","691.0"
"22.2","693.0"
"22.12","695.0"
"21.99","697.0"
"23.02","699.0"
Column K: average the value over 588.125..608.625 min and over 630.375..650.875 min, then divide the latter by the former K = 2.10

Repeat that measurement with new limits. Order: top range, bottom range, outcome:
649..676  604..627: 1.49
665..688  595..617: 1.98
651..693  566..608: 1.14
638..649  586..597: 1.68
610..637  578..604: 1.27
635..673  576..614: 1.57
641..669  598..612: 2.31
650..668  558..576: 0.74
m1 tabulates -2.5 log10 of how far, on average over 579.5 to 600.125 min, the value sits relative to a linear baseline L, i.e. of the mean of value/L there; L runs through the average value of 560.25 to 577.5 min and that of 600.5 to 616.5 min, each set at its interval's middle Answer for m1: 0.25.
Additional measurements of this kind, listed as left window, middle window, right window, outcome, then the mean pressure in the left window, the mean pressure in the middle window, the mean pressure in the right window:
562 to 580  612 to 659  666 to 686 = 0.12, 28.9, 21.4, 20.8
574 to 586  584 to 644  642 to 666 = 0.33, 23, 16.8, 22.3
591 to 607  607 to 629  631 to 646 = 0.09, 11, 16.2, 23.8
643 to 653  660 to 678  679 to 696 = 0.03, 22.9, 21.4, 21.2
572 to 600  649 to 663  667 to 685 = -0.09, 18.5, 21.9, 20.7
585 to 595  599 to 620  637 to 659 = 0.49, 14.8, 11.2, 22.7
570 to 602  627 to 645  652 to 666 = -0.15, 18.7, 23.9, 21.7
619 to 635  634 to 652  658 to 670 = -0.05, 22.7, 23.4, 22.1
